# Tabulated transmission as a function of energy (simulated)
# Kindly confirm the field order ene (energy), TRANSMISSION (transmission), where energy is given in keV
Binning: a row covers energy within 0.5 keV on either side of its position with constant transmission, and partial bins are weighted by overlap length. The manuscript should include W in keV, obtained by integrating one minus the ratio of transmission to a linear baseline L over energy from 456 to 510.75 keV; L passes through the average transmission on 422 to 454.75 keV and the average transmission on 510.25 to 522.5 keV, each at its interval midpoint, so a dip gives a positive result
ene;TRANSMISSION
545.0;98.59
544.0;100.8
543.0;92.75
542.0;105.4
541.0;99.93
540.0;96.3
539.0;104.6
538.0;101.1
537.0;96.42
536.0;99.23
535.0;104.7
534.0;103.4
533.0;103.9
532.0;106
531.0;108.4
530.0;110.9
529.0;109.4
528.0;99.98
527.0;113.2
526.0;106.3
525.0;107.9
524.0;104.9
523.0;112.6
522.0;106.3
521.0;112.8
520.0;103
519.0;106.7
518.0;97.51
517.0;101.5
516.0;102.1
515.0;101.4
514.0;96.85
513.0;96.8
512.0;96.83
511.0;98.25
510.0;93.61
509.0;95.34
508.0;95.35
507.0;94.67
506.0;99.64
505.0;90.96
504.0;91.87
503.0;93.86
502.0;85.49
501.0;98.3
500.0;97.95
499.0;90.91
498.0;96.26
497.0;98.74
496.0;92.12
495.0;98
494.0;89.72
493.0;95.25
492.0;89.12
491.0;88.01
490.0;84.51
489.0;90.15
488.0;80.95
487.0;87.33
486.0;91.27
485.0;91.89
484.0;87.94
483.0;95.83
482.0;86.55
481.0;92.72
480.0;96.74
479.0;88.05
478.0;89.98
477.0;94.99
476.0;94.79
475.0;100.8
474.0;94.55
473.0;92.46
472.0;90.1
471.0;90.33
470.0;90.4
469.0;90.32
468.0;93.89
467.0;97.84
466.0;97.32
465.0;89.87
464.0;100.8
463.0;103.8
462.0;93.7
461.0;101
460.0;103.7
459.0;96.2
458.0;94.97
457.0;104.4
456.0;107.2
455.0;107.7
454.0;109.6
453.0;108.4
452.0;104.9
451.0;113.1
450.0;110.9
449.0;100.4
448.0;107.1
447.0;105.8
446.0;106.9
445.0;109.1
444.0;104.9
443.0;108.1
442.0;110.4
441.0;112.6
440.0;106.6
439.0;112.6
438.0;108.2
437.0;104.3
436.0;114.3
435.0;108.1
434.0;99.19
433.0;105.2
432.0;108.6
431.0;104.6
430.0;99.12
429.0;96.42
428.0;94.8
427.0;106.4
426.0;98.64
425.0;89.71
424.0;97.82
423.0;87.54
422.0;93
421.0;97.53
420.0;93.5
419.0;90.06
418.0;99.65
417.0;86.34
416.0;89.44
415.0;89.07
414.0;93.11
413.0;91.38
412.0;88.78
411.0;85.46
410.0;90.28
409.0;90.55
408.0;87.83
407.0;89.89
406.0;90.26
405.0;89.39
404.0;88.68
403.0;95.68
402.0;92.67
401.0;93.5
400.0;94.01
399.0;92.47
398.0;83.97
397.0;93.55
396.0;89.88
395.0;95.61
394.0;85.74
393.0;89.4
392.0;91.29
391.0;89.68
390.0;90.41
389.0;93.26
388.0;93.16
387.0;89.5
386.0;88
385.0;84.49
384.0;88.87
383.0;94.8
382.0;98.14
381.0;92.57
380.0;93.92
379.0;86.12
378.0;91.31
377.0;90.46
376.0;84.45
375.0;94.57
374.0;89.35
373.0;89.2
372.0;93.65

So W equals 4.8 keV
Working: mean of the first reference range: 105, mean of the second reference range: 102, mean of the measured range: 93.8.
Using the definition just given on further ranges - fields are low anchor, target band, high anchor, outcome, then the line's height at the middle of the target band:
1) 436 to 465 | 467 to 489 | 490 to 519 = 1.9 keV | 100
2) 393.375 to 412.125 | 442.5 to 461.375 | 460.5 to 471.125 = -2.2 keV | 94.4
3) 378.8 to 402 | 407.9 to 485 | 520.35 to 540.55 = -1.5 keV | 96.8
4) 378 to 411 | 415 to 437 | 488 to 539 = -1.2 keV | 93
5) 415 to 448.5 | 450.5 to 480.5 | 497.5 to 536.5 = 1.0 keV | 101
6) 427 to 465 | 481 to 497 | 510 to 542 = 2.1 keV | 104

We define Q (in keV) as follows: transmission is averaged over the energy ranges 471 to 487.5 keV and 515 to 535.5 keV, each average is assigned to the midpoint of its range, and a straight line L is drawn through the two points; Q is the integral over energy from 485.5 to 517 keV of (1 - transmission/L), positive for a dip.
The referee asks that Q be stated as 1.6 keV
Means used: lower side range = 92.2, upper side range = 106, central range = 93.7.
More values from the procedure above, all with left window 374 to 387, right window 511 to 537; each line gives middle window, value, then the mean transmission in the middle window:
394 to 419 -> 0.6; 90.8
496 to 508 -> 0.9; 94.4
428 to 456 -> -3.0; 107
